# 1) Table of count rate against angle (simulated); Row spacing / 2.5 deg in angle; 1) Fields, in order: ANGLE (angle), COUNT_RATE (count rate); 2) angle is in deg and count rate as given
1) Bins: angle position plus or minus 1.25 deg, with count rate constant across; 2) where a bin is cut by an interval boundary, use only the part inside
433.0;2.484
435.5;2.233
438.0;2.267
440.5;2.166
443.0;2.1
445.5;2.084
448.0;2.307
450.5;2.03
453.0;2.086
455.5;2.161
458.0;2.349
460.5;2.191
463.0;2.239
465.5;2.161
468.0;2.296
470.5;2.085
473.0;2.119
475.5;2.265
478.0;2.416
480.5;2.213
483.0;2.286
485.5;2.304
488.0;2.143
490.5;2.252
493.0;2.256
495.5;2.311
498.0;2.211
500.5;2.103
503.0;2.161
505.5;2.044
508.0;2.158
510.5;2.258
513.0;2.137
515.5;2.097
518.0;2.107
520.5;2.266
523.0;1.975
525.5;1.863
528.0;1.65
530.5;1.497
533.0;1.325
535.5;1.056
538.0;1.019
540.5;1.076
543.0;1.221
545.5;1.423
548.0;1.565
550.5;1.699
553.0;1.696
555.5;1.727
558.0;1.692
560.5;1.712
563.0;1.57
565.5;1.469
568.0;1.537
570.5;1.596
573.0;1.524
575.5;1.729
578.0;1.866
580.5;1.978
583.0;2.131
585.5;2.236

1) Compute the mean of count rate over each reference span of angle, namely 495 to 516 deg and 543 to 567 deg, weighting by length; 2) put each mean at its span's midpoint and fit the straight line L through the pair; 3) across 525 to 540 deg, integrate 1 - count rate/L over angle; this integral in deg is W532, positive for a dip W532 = 4.0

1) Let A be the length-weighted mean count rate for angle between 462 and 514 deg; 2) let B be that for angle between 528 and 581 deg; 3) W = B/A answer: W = 0.69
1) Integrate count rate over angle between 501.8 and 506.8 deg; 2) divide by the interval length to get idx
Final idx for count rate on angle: 2.1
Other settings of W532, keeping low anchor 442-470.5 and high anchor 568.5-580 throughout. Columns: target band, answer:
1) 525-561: 6.9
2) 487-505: -1.7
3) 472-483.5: -0.9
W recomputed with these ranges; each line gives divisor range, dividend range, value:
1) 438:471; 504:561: 0.78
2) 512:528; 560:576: 0.77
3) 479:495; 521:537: 0.71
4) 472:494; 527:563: 0.65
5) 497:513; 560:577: 0.74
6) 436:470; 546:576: 0.74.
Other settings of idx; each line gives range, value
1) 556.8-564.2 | 1.66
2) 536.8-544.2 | 1.11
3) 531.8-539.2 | 1.13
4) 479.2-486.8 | 2.27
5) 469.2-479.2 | 2.22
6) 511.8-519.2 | 2.11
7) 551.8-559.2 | 1.71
